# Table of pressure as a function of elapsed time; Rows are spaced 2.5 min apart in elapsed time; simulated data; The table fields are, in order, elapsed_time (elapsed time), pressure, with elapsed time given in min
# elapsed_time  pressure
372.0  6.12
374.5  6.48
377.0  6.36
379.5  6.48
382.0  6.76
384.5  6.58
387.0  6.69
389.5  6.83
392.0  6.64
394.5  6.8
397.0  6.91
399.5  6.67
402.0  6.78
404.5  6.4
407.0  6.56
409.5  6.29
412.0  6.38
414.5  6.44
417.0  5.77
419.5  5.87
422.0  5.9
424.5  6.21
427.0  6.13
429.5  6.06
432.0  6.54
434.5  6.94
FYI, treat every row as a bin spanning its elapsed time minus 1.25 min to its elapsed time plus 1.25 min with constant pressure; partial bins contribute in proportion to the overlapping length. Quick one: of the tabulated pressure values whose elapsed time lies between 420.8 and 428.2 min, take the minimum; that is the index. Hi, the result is 5.9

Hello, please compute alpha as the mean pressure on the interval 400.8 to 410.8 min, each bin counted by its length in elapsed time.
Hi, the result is 6.51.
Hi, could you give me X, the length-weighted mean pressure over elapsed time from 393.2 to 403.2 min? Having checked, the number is 6.79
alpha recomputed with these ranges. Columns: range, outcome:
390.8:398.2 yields 6.78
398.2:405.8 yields 6.62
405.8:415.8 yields 6.41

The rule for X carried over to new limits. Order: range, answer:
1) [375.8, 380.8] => 6.42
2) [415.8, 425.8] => 5.94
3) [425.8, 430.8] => 6.1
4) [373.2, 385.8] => 6.53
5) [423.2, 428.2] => 6.17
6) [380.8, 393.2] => 6.7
